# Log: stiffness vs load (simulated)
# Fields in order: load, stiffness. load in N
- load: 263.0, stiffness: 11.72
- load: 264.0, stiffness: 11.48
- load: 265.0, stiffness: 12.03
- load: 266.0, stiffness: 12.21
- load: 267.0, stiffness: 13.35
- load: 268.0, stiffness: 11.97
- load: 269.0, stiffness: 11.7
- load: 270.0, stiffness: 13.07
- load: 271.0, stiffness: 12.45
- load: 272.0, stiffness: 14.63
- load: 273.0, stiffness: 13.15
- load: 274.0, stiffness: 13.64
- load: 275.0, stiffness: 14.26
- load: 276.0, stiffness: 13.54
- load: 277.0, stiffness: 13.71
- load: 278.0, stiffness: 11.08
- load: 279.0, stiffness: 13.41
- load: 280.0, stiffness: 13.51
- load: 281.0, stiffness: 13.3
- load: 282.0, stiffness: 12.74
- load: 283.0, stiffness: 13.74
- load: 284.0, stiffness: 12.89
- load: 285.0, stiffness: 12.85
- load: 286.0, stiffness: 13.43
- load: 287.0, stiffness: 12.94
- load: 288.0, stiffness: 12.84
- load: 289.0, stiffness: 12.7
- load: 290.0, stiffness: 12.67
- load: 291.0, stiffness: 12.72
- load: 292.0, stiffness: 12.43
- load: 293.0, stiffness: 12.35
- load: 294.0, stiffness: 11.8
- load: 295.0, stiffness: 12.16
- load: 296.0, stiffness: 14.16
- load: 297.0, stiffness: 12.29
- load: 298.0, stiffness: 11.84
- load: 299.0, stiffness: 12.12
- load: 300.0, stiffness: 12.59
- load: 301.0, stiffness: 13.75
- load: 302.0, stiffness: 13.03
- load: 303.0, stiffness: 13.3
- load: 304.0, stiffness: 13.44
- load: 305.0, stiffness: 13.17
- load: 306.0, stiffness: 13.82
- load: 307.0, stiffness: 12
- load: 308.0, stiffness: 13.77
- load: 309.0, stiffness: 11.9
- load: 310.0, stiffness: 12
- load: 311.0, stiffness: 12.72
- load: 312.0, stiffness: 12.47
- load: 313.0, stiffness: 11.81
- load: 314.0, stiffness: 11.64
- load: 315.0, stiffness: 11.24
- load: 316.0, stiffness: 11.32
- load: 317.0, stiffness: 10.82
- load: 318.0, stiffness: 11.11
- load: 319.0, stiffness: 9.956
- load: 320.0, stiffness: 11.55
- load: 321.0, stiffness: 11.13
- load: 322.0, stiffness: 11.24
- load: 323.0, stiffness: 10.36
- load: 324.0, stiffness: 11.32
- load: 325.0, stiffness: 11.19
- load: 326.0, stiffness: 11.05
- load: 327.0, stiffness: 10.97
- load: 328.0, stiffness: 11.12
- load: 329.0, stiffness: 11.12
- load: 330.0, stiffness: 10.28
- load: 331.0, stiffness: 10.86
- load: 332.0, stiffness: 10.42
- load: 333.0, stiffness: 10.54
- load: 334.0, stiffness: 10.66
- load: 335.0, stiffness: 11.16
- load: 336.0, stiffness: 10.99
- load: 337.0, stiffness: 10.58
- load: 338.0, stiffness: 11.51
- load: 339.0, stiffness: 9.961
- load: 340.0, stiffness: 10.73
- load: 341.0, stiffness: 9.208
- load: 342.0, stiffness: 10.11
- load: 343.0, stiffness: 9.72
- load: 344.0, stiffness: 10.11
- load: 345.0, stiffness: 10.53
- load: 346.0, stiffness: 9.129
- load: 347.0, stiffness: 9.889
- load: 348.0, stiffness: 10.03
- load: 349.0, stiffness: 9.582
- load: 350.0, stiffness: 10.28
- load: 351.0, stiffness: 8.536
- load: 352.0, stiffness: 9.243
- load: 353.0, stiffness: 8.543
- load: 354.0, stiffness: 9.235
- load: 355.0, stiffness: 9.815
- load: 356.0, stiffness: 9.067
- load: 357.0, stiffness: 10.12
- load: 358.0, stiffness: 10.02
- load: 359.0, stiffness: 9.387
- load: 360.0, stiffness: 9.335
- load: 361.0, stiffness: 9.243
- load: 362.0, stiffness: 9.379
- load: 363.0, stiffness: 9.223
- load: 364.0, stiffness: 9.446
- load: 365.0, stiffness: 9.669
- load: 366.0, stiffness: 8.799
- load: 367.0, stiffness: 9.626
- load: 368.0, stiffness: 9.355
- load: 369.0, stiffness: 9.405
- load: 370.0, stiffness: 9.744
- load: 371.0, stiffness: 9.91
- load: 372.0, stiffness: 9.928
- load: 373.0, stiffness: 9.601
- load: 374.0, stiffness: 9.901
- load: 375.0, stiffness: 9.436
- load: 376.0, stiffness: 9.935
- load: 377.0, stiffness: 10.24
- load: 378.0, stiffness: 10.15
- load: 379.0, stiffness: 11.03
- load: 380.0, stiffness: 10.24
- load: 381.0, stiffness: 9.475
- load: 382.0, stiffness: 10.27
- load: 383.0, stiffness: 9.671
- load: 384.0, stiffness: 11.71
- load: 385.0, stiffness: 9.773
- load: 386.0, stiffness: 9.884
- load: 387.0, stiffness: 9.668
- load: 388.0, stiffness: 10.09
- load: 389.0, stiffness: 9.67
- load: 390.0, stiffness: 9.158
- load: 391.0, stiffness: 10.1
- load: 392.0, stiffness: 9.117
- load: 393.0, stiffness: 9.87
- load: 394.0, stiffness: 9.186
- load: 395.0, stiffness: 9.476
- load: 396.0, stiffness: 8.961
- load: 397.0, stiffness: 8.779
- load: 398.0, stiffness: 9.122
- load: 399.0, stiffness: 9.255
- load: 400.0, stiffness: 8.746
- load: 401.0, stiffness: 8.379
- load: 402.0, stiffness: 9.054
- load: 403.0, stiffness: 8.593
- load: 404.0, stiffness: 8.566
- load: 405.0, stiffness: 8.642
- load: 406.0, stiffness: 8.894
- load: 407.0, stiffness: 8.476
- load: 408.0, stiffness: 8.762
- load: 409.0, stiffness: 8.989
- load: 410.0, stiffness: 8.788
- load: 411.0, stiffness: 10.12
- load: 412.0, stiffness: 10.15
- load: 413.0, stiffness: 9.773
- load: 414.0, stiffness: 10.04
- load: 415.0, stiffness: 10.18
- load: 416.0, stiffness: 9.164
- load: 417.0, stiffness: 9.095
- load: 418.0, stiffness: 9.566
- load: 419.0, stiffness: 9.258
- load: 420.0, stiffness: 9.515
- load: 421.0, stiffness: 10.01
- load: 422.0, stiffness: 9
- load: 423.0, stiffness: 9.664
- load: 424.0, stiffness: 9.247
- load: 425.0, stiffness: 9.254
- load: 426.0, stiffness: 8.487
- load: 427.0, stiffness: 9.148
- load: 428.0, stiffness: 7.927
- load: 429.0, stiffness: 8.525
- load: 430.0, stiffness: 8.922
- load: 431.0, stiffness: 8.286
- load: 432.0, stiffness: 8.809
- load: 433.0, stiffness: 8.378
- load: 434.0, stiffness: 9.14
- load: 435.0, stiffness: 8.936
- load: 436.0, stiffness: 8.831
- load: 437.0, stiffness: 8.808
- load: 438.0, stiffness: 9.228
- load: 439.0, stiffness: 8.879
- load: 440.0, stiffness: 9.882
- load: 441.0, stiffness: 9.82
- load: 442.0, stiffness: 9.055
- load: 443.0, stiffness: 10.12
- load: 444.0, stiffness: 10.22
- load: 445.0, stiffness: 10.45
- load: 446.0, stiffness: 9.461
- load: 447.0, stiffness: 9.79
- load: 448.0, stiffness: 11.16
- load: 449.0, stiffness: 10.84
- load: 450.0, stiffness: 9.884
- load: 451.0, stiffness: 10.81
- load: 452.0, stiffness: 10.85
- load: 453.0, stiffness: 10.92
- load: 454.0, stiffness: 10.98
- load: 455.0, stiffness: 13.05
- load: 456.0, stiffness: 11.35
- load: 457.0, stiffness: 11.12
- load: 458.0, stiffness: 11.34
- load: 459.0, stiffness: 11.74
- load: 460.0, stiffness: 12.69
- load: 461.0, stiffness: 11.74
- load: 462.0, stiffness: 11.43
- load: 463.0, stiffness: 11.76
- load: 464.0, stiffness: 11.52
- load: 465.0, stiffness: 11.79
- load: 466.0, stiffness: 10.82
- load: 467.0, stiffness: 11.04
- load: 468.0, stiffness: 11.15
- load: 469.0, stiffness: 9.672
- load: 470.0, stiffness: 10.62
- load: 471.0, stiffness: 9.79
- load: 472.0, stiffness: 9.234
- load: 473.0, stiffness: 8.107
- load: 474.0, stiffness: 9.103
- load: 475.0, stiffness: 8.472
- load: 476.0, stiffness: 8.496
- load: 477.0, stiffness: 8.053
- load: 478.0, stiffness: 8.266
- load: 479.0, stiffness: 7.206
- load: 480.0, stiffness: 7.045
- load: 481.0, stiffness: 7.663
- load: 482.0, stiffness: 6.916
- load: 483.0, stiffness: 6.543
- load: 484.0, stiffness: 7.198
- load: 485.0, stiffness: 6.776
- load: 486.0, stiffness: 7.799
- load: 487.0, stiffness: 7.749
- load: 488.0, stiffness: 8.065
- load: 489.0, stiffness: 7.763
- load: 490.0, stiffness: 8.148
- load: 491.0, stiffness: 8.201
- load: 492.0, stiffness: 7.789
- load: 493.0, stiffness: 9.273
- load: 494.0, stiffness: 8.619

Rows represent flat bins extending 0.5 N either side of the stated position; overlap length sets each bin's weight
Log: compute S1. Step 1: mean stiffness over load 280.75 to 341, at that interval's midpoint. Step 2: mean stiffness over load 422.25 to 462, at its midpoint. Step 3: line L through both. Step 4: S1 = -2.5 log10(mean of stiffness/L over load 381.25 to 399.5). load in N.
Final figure 0.12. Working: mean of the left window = 11.9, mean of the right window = 9.95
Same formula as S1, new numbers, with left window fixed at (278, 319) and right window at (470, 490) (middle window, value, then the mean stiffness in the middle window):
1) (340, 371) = 0.166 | 9.55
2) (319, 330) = 0.085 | 11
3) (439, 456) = -0.186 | 10.4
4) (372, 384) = 0.052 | 10.1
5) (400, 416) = 0.074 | 9.15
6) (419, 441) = 0.027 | 9.02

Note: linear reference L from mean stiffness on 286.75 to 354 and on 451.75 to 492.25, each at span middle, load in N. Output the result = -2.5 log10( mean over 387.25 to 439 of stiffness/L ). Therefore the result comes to 0.12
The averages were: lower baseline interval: 11.4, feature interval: 9.14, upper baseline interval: 9.51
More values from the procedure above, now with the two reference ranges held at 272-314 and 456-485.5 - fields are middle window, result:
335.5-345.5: 0.162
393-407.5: 0.220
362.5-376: 0.198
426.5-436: 0.188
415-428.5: 0.142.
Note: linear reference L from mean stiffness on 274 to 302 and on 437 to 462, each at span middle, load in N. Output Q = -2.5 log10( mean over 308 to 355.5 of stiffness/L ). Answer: 0.15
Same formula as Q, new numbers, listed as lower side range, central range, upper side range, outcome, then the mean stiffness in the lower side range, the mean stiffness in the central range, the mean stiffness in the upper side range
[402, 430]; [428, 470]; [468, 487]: -0.190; 9.17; 10.3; 8.23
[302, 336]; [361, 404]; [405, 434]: 0.051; 11.6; 9.58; 9.15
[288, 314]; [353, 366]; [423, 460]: 0.215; 12.7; 9.43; 9.86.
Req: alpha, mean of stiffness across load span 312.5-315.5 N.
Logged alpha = 11.6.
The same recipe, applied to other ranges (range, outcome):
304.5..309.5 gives 12.9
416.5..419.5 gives 9.31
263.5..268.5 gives 12.2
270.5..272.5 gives 13.5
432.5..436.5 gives 8.82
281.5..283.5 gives 13.2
